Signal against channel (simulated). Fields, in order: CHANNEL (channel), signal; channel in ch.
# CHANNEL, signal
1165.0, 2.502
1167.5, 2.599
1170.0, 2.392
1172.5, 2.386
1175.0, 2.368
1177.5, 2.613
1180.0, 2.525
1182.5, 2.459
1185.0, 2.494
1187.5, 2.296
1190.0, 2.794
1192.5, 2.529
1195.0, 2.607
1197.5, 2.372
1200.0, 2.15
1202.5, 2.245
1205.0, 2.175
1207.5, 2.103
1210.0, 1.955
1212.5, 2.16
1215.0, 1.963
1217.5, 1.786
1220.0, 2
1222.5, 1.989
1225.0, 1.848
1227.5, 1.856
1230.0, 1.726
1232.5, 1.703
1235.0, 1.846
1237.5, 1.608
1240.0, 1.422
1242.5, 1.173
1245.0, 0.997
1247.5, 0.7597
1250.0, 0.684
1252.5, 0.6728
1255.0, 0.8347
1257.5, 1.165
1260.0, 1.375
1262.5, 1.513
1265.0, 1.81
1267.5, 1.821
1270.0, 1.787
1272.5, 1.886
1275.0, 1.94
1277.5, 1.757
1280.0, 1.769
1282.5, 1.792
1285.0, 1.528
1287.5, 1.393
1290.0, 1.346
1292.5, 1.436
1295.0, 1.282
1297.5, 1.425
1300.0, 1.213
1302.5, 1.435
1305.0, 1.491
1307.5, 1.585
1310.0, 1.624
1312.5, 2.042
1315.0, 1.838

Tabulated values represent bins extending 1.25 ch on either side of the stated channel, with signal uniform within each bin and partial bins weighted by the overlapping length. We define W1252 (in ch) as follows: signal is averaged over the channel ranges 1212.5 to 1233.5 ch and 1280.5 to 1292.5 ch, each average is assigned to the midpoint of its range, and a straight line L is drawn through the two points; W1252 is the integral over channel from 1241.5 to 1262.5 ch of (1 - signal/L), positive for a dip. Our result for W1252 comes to 8.9 ch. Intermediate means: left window 1.88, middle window 0.988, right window 1.52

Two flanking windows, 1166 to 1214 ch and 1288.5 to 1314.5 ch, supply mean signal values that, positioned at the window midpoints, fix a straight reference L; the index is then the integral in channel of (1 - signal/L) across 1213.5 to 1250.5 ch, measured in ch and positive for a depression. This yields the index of 8.7 ch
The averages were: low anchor 2.38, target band 1.58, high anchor 1.5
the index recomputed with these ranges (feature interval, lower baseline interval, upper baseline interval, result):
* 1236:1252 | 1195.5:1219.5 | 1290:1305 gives 6.36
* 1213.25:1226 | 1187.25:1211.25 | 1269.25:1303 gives 1.30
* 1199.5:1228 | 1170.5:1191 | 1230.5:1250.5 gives -2.92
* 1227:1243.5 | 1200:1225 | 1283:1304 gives 2.19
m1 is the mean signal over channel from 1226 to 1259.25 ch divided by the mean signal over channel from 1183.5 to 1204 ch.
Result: 0.52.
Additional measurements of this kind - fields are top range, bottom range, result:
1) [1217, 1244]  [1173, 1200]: 0.69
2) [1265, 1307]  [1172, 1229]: 0.71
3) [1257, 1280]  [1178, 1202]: 0.69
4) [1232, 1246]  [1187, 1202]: 0.59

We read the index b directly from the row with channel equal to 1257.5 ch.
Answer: 1.165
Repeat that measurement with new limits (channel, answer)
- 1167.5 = 2.599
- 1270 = 1.787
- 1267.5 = 1.821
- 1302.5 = 1.435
